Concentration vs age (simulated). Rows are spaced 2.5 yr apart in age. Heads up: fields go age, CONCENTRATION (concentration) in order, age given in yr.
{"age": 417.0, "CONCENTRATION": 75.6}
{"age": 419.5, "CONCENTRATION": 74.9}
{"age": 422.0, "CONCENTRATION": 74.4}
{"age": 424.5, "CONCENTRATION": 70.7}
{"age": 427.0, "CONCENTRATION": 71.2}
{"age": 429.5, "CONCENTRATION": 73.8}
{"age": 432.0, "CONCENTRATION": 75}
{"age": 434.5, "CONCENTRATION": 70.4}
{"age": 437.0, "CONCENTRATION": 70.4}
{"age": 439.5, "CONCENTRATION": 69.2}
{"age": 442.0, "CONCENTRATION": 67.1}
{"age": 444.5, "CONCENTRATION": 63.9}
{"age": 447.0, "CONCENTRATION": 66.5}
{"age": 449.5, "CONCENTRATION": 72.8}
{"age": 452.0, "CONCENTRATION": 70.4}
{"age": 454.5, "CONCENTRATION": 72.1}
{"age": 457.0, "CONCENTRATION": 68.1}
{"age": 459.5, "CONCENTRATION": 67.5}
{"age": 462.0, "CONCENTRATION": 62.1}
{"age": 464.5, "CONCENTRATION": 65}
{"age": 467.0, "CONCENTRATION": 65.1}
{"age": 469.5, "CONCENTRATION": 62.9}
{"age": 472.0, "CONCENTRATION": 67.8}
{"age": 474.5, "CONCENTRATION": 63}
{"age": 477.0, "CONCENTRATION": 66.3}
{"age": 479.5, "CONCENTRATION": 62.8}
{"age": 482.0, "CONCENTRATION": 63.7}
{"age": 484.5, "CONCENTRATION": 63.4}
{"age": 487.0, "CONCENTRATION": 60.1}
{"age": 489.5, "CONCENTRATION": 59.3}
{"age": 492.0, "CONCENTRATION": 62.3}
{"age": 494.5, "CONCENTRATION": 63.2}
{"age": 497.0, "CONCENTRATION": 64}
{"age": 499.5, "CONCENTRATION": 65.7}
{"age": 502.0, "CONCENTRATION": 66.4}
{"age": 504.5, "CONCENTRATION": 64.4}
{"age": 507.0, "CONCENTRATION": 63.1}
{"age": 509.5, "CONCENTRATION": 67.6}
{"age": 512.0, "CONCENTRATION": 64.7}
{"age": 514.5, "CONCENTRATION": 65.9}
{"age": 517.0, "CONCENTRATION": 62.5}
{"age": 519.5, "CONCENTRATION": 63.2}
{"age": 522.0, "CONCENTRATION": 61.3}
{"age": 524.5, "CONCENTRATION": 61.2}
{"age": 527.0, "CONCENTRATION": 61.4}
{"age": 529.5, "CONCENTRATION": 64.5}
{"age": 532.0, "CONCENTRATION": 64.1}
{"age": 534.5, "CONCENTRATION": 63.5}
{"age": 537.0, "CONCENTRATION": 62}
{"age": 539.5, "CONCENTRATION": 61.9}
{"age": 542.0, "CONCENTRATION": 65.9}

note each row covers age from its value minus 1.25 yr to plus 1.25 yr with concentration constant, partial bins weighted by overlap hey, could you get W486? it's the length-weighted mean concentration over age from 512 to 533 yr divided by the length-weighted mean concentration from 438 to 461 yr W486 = 0.9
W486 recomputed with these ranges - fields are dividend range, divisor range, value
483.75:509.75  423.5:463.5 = 0.91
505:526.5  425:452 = 0.91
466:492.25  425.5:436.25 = 0.87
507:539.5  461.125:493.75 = 1.00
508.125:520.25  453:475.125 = 0.98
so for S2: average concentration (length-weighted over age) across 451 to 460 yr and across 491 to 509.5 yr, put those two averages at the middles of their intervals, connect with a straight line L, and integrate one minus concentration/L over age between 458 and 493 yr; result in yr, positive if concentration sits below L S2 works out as 1.88 yr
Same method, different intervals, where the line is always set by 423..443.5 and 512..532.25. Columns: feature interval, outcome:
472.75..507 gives 1.3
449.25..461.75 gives -0.1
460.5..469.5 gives 0.5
